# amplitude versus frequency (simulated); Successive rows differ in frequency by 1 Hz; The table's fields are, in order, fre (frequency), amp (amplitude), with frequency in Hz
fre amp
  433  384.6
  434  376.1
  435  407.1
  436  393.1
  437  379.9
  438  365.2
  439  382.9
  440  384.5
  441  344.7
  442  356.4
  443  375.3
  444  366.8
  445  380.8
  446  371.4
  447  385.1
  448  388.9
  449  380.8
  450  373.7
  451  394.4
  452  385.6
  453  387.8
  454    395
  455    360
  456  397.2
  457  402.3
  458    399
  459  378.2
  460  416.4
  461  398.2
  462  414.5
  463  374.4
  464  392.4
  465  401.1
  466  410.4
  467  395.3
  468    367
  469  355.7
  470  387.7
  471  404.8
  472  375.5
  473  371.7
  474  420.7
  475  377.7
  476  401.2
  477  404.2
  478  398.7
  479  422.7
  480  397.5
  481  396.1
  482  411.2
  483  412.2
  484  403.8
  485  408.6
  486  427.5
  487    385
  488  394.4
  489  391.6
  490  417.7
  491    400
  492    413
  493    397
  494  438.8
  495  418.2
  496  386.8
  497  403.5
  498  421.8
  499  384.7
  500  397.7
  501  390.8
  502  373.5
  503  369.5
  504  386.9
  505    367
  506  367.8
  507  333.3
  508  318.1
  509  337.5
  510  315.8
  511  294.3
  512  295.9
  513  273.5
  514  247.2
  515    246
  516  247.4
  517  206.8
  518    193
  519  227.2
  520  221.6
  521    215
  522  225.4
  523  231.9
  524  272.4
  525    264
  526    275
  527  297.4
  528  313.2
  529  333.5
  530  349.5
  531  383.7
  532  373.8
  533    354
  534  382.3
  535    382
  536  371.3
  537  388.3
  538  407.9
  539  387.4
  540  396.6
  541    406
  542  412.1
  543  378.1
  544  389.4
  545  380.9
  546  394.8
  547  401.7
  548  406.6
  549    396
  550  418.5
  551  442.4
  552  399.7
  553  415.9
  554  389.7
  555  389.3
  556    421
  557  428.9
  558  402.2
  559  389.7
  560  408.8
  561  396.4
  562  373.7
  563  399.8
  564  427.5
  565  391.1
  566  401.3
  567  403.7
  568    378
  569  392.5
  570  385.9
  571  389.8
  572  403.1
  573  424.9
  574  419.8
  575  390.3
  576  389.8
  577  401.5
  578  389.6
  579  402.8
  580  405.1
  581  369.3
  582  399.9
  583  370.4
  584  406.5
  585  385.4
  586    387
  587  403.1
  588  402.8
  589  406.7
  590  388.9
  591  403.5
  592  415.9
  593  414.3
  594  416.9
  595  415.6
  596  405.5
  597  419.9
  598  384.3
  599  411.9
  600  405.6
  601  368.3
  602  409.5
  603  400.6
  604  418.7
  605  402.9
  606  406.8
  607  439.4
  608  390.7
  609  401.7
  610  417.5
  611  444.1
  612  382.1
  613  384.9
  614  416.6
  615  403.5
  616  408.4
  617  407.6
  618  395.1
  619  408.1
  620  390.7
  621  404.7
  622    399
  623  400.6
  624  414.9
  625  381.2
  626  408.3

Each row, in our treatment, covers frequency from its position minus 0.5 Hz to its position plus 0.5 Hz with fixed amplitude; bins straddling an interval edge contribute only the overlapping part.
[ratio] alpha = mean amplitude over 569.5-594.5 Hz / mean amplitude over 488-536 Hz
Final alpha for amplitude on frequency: 1.2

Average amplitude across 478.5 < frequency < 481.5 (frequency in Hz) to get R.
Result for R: 405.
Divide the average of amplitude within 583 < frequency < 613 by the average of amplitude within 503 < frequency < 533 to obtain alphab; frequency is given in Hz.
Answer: 1.4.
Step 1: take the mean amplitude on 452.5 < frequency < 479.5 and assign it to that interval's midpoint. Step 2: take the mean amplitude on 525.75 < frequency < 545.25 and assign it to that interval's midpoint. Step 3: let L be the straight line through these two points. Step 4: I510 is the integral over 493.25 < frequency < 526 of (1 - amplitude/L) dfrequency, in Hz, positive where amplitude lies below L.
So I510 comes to 5.5 Hz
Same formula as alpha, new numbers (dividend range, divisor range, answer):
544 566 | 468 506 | 1.02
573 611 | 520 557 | 1.11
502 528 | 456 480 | 0.72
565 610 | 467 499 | 1.00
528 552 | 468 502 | 0.97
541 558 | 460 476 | 1.03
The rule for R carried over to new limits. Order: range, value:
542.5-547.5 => 389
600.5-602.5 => 389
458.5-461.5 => 398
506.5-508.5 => 326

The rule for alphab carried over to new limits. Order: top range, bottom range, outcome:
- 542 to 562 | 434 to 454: 1.06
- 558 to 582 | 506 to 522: 1.49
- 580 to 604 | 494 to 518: 1.19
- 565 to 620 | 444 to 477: 1.03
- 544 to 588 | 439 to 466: 1.04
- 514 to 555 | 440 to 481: 0.87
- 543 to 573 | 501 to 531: 1.37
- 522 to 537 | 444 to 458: 0.85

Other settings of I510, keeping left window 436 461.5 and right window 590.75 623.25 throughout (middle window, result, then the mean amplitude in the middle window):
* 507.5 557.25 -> 7.3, 338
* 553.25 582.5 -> 0.1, 399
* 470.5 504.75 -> -1.0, 400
